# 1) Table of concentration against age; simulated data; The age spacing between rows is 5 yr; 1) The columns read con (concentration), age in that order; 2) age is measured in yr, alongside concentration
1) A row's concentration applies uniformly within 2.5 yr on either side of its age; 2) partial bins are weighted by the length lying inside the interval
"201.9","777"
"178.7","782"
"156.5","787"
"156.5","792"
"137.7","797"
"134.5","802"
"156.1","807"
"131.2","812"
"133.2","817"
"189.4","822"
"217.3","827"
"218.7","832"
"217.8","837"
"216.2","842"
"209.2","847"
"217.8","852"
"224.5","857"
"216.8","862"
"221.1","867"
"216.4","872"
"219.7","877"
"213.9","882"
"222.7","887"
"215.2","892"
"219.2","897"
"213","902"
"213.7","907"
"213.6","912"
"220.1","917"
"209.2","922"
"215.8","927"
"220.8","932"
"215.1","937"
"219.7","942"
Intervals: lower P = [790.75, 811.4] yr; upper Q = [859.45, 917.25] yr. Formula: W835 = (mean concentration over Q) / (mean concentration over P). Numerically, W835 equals 1.5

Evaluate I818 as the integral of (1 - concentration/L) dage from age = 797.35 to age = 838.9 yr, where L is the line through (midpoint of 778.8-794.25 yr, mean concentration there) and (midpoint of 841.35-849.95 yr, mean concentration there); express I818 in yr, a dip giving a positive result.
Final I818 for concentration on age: 4.3 yr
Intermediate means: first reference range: 166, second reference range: 212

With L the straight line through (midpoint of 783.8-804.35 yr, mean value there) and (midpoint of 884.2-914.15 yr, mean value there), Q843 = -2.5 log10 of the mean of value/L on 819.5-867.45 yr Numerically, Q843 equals -0.193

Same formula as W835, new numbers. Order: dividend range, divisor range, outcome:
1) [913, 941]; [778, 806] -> 1.39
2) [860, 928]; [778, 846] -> 1.24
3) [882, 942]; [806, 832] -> 1.26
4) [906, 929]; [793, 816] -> 1.53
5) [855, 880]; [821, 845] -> 1.03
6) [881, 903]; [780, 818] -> 1.47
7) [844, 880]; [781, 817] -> 1.47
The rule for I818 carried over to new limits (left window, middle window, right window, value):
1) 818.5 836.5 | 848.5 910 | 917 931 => -2.14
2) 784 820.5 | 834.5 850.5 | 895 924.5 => -4.04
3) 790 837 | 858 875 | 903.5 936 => -2.47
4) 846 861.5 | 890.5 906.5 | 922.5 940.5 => 0.11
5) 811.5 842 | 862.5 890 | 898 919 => -1.74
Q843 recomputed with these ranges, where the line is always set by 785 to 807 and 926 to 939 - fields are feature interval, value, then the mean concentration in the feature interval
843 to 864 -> -0.223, 217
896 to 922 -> -0.051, 215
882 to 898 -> -0.119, 218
